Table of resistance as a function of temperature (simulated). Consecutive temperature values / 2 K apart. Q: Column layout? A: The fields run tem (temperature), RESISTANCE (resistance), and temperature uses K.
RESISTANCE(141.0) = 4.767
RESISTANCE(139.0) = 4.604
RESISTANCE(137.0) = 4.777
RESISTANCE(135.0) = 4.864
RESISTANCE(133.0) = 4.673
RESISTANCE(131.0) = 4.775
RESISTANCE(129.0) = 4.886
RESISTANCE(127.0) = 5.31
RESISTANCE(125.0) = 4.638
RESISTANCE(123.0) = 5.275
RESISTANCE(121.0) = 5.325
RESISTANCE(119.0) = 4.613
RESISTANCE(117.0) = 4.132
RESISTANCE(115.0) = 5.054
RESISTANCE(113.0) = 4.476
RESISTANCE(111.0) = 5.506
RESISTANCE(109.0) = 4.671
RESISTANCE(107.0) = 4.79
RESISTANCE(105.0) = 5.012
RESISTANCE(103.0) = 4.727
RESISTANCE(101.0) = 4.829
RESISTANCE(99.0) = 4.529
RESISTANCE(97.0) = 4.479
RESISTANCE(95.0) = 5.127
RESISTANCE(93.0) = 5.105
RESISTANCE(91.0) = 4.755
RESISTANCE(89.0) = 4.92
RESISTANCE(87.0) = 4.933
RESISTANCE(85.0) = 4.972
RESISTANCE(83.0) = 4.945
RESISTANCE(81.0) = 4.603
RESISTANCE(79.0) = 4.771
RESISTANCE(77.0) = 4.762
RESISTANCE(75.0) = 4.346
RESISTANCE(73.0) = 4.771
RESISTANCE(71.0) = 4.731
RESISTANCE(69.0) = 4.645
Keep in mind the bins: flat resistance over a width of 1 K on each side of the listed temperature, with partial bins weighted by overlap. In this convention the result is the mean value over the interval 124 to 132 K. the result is 4.9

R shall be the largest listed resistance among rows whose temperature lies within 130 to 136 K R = 4.864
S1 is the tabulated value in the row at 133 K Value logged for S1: 4.673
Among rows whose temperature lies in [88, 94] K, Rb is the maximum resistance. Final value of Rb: 5.105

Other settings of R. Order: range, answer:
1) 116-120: 4.613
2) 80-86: 4.972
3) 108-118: 5.506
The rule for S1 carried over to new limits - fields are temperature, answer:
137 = 4.777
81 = 4.603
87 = 4.933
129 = 4.886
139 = 4.604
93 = 5.105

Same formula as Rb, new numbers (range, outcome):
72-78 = 4.771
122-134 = 5.31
